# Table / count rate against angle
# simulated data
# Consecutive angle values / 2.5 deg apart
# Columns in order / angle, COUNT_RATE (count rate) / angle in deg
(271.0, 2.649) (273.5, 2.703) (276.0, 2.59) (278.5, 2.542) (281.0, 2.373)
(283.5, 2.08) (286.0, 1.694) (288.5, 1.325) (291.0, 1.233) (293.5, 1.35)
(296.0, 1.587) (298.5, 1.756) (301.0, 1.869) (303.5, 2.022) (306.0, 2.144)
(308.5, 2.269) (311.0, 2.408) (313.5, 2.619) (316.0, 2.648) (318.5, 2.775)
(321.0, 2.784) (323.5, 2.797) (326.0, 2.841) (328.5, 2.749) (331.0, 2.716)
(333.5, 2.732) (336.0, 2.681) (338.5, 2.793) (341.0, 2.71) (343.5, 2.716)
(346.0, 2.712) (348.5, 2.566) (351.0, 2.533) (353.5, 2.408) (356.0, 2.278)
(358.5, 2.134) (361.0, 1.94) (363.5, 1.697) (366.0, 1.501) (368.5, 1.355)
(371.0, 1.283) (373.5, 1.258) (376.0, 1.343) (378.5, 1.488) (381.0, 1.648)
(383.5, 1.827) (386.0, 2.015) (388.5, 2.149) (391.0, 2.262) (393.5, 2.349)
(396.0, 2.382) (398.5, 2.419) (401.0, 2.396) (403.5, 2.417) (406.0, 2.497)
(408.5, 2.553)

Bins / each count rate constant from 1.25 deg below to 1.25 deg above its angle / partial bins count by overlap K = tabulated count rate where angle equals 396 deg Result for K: 2.382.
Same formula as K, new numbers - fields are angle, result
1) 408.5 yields 2.553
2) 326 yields 2.841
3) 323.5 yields 2.797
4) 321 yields 2.784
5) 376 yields 1.343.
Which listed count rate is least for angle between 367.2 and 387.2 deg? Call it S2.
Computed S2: 1.258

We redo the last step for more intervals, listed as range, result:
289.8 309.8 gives 1.233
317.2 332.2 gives 2.716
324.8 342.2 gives 2.681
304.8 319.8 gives 2.144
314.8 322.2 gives 2.648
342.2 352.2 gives 2.533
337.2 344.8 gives 2.71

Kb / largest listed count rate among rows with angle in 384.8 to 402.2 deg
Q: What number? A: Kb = 2.419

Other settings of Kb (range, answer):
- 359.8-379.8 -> 1.94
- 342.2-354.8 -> 2.716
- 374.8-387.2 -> 2.015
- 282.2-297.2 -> 2.08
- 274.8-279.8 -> 2.59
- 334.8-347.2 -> 2.793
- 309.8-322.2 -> 2.784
